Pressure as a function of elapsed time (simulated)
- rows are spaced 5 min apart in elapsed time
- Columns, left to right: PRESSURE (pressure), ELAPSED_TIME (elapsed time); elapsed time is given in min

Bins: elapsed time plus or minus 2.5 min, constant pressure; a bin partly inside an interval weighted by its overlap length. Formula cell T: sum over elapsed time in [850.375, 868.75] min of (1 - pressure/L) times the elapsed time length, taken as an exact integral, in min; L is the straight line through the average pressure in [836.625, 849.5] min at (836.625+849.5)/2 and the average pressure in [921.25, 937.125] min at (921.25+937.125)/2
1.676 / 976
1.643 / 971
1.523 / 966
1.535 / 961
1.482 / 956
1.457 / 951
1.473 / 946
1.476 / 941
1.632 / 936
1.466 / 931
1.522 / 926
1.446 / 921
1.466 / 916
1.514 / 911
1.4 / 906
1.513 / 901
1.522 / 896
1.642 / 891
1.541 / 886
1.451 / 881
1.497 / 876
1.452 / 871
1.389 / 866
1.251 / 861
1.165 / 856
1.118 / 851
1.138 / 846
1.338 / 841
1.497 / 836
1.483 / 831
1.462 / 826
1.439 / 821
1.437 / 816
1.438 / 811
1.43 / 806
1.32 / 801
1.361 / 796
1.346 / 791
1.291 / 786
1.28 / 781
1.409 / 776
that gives 1.0 min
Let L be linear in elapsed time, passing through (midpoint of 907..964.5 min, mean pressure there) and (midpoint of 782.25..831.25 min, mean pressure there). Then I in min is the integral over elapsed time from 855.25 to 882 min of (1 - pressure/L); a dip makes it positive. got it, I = 1.24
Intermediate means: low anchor 1.39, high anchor 1.5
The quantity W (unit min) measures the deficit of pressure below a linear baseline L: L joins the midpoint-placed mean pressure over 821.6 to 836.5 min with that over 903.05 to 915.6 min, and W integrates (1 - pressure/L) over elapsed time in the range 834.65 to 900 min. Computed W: 3.6 min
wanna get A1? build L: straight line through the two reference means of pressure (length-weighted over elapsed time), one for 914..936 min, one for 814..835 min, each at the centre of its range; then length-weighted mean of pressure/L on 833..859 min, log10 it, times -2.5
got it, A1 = 0.17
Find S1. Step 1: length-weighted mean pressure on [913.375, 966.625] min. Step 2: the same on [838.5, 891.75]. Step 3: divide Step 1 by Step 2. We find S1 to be 1.1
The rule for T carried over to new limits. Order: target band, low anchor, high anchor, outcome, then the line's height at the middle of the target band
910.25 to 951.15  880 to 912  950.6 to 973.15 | 0.8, 1.52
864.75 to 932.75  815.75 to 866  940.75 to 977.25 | -2.9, 1.43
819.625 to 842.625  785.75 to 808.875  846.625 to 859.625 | -4.0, 1.23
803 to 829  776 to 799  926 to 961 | -1.5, 1.36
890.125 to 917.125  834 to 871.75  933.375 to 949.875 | -1.6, 1.42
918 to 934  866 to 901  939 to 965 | 0.1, 1.49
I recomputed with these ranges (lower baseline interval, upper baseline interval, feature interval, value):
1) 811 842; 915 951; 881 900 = -0.9 min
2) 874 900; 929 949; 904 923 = 0.8 min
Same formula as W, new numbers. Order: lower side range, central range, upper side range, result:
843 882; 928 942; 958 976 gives -0.3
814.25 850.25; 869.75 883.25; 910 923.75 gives -0.4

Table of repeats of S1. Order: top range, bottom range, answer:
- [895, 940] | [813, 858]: 1.11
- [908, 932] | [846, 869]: 1.21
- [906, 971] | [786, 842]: 1.06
